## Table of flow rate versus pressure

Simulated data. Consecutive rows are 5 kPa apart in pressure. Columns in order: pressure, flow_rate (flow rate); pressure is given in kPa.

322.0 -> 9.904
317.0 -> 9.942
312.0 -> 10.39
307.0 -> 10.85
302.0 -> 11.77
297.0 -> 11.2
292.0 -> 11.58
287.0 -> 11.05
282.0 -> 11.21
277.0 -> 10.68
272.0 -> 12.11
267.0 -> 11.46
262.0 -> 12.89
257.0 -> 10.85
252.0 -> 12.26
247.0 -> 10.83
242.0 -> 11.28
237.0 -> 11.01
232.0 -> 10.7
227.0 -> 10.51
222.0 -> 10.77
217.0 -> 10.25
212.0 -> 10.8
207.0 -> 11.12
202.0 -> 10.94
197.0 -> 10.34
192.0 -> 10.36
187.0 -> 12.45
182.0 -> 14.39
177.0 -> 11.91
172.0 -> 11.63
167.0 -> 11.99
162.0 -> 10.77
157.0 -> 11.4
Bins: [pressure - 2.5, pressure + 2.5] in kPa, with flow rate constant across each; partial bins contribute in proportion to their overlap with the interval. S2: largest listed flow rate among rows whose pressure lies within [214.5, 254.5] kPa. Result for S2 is 12.26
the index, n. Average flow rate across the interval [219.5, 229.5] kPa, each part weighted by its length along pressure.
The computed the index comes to 10.6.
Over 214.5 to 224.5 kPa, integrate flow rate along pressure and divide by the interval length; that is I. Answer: 10.5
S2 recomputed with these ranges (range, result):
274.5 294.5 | 11.58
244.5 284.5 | 12.89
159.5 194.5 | 14.39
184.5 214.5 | 12.45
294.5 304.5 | 11.77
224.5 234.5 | 10.7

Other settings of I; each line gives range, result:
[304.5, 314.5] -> 10.6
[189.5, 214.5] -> 10.7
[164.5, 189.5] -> 12.5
